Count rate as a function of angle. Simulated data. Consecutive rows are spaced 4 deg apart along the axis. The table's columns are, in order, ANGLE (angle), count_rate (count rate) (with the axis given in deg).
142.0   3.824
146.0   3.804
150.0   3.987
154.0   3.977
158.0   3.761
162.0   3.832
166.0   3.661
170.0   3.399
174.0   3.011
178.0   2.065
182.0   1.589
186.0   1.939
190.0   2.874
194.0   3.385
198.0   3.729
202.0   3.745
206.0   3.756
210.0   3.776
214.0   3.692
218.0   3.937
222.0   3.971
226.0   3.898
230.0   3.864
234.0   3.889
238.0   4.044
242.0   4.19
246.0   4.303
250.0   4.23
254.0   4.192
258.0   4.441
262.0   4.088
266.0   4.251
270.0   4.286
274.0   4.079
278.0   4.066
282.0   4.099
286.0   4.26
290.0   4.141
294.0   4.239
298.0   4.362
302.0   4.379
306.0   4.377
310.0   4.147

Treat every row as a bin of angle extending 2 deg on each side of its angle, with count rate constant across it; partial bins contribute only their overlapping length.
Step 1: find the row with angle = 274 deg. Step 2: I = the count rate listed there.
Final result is 4.079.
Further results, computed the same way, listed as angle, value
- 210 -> 3.776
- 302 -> 4.379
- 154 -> 3.977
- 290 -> 4.141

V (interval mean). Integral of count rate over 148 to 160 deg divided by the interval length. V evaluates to 3.91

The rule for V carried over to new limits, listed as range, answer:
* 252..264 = 4.24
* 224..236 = 3.88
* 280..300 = 4.22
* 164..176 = 3.36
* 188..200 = 3.33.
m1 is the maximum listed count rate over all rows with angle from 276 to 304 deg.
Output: 4.379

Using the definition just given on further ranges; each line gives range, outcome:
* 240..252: 4.303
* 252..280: 4.441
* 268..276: 4.286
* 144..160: 3.987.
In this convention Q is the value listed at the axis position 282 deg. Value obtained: 4.099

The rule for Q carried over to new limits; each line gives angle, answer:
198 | 3.729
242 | 4.19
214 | 3.692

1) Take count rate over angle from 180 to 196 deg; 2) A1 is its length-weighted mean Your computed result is 2.45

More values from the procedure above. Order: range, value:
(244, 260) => 4.29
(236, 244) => 4.12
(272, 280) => 4.07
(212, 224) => 3.87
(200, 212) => 3.76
